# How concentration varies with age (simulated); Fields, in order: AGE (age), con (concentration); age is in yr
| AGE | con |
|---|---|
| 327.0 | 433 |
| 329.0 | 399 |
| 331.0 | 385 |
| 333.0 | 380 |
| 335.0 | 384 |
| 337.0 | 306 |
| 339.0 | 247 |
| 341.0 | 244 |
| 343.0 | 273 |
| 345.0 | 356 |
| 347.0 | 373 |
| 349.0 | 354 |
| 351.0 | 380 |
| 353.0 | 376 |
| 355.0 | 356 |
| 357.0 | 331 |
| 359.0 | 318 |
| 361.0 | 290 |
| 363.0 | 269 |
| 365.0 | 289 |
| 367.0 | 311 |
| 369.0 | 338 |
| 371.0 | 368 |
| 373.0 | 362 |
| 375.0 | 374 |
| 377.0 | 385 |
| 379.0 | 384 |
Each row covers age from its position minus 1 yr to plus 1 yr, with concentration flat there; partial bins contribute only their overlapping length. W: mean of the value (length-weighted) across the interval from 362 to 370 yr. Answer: 302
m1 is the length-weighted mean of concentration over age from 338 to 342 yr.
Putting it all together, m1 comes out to 246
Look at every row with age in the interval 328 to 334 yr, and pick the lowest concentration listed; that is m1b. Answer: 380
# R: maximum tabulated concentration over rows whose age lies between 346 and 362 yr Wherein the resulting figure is 380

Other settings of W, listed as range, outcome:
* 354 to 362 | 324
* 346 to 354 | 371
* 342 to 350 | 339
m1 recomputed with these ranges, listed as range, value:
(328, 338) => 371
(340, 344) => 258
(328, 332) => 392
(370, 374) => 365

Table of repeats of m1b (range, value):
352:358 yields 331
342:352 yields 273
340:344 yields 244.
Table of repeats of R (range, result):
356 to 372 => 368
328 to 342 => 399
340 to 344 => 273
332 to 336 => 384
